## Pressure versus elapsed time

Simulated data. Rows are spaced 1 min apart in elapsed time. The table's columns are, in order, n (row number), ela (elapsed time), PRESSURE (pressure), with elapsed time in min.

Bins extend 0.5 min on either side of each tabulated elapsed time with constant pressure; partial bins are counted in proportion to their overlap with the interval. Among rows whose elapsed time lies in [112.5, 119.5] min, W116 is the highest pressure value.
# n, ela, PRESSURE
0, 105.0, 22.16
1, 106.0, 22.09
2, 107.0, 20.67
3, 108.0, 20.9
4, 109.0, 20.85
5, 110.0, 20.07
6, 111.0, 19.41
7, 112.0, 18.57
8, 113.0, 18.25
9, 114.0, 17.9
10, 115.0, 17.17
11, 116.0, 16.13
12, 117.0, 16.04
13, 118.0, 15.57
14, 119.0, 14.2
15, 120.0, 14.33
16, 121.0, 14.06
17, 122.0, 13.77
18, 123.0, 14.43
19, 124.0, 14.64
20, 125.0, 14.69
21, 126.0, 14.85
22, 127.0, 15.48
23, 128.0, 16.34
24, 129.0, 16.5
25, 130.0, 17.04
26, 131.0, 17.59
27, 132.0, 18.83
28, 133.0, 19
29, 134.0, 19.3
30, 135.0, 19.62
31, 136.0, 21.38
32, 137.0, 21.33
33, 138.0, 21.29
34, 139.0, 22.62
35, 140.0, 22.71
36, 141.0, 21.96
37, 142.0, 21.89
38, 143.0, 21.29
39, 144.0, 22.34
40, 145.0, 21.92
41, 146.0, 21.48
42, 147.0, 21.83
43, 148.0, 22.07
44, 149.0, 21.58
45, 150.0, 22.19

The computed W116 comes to 18.25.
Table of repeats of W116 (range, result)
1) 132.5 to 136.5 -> 21.38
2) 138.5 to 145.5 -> 22.71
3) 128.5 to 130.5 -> 17.04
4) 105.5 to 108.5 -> 22.09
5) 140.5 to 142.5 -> 21.96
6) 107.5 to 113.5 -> 20.9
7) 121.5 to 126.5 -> 14.85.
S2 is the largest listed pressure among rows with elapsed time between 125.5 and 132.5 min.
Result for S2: 18.83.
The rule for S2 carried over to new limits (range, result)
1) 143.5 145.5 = 22.34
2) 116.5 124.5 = 16.04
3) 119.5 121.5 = 14.33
